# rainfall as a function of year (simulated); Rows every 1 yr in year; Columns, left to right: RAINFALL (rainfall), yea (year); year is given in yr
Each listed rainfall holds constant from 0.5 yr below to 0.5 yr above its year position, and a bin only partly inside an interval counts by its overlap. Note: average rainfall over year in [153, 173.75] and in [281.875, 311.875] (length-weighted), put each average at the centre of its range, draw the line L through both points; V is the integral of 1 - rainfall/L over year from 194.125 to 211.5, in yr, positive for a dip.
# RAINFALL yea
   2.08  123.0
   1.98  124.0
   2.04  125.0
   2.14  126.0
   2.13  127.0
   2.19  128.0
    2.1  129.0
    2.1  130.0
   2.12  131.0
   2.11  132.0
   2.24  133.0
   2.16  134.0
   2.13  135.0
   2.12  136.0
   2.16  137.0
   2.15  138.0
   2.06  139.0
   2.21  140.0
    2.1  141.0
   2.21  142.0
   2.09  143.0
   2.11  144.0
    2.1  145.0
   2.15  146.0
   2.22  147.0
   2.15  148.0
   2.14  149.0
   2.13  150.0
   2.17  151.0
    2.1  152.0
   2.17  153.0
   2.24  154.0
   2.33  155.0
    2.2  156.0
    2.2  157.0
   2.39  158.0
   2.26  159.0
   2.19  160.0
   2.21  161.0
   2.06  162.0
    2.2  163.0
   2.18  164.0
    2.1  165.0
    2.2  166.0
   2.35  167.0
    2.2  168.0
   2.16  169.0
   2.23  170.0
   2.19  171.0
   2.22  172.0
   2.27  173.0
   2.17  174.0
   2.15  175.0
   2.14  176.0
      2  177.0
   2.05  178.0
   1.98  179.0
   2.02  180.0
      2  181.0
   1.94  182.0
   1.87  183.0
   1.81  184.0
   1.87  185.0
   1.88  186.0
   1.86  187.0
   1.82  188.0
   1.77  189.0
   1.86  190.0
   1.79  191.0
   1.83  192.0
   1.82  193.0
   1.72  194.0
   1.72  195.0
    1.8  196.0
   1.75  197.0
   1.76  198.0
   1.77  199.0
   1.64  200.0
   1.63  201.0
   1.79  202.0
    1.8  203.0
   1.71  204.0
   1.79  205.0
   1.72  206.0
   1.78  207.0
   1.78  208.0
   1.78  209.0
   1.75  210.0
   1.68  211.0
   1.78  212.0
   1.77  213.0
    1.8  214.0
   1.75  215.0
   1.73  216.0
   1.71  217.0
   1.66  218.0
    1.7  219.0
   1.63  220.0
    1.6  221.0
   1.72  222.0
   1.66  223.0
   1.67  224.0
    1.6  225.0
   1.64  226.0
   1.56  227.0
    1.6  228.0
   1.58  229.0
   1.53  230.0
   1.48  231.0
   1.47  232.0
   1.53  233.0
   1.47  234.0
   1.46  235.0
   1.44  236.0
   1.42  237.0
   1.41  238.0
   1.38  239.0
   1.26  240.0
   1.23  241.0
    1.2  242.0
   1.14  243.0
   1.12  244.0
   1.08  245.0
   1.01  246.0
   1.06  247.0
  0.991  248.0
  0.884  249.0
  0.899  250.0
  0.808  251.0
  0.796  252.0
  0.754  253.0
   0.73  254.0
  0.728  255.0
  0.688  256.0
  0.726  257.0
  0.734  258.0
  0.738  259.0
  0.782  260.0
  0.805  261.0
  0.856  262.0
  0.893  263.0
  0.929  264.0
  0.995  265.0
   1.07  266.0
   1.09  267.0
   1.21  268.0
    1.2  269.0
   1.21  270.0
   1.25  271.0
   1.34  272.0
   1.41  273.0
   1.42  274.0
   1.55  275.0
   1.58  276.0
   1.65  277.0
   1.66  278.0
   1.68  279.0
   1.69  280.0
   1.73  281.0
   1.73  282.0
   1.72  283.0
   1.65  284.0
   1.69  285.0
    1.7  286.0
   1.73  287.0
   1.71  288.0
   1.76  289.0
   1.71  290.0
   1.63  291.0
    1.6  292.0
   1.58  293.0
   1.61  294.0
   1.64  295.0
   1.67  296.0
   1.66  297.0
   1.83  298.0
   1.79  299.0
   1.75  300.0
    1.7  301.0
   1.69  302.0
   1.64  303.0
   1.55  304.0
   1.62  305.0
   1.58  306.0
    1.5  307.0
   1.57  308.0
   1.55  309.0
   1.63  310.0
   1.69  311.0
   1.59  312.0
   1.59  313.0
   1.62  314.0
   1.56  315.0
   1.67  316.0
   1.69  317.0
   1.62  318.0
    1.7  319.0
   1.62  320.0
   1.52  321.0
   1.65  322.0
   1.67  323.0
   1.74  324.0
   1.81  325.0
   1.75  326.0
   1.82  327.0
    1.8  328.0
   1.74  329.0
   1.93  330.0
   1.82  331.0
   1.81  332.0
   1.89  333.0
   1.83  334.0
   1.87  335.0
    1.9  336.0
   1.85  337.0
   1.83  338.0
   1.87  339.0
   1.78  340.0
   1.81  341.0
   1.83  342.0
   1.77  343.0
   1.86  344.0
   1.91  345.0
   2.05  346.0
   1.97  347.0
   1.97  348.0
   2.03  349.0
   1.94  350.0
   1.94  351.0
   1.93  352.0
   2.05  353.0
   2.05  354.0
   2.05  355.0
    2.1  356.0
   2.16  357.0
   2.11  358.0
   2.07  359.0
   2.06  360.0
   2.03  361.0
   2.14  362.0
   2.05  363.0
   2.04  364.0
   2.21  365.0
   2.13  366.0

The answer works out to 2.6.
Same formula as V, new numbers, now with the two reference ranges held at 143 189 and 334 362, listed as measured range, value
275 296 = 3.6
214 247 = 9.3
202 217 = 2.3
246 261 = 9.0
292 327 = 6.0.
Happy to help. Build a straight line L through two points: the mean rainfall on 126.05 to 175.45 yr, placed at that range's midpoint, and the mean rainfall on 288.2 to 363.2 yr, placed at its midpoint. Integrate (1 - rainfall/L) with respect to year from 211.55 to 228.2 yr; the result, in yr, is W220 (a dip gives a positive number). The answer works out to 2.8 yr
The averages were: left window 2.17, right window 1.79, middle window 1.68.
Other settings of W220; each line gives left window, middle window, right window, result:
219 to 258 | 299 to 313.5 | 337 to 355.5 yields 0.45 yr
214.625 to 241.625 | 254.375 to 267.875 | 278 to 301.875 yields 6.38 yr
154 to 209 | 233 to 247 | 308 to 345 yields 4.50 yr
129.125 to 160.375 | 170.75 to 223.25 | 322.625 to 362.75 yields 6.72 yr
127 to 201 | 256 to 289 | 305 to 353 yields 9.76 yr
